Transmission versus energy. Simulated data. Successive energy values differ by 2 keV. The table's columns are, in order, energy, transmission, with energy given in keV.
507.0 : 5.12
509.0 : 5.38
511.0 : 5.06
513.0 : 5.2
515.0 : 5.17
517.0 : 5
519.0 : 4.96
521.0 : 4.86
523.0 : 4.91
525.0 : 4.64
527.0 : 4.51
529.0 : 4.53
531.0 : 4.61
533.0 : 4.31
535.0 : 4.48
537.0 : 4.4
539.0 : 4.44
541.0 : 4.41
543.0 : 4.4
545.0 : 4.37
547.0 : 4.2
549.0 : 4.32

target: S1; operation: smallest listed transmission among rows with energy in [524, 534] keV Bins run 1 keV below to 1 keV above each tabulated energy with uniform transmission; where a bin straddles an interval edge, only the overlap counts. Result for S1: 4.31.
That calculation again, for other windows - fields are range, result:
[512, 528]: 4.51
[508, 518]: 5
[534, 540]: 4.4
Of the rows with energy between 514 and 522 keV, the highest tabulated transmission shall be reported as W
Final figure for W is 5.17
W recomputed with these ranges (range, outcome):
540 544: 4.41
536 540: 4.44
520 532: 4.91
